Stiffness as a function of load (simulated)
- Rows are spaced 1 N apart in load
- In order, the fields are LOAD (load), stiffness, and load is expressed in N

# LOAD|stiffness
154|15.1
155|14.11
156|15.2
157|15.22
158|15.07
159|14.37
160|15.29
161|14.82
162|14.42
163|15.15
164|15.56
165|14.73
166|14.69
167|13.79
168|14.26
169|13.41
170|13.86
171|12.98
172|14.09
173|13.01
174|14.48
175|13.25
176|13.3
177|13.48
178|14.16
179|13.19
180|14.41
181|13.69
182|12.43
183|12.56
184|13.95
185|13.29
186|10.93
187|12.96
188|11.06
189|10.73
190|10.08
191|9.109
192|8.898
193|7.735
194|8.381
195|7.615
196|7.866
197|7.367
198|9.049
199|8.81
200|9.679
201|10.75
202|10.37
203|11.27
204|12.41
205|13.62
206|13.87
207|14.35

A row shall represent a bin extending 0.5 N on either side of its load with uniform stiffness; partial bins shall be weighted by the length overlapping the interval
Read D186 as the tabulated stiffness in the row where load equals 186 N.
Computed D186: 10.93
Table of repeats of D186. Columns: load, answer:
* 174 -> 14.48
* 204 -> 12.41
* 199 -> 8.81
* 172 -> 14.09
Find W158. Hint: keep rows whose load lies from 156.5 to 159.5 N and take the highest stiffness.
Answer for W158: 15.22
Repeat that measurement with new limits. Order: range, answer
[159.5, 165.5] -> 15.56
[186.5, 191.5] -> 12.96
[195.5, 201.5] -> 10.75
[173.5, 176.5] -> 14.48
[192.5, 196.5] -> 8.381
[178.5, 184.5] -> 14.41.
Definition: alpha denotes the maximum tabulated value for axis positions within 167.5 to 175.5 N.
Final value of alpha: 14.48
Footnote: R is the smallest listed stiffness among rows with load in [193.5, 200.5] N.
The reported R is 7.367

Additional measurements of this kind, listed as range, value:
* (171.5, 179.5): 13.01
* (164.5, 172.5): 12.98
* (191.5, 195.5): 7.615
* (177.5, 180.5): 13.19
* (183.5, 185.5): 13.29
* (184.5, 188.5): 10.93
